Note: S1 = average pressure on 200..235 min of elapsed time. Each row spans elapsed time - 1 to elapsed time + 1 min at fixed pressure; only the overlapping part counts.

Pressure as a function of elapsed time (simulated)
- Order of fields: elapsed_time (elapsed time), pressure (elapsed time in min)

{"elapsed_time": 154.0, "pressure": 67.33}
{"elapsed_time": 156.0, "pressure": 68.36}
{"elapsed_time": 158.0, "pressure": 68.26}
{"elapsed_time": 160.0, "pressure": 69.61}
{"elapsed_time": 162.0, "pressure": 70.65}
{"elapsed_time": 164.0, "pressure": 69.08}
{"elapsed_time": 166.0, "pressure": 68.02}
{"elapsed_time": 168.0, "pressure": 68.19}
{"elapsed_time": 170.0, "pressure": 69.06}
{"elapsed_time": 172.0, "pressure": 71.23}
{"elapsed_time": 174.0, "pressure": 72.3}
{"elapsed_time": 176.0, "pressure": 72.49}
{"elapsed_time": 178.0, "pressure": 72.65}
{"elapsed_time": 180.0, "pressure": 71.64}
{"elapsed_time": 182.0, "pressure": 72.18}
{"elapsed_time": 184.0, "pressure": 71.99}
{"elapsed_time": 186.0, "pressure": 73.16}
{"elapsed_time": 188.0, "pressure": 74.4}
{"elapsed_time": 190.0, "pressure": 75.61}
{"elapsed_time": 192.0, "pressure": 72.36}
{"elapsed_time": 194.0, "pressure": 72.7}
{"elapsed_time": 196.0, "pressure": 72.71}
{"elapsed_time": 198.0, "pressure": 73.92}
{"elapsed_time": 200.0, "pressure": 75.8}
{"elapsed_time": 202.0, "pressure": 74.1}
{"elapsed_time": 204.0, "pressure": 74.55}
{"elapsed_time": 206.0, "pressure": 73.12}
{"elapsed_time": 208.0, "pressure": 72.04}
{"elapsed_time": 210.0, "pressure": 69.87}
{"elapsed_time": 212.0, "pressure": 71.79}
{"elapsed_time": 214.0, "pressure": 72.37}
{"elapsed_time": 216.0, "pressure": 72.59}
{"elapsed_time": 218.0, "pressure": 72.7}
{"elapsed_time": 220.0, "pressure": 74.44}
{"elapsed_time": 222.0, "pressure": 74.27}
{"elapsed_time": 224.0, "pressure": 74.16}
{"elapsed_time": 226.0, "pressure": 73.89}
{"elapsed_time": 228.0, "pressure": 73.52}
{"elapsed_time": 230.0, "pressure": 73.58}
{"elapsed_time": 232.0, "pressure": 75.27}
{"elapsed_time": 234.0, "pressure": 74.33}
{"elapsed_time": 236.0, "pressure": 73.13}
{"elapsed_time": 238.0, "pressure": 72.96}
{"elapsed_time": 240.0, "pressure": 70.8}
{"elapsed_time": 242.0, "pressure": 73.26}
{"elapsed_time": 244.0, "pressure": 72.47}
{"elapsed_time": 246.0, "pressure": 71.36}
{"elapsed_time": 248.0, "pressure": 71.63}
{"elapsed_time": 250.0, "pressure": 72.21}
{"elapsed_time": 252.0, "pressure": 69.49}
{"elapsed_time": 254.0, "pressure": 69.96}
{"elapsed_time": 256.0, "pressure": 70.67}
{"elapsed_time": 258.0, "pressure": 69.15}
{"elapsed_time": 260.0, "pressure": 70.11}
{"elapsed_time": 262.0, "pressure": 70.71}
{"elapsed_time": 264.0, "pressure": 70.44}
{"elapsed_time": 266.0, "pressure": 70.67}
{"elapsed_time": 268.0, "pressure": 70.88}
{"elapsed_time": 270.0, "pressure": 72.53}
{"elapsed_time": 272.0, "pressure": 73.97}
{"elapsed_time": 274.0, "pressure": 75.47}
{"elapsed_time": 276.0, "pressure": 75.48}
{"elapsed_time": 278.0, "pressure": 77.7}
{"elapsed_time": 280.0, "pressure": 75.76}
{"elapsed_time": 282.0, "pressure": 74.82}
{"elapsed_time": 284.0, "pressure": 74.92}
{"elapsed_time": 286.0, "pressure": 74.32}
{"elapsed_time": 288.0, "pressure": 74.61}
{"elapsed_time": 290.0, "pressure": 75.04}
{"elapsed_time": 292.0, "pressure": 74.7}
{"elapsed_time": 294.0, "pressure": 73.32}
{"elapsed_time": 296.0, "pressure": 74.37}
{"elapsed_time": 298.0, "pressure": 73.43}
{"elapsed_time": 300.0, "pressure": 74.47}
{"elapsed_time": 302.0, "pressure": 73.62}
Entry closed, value 73.4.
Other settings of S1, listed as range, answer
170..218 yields 72.8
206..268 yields 72.1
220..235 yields 74.2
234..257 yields 71.7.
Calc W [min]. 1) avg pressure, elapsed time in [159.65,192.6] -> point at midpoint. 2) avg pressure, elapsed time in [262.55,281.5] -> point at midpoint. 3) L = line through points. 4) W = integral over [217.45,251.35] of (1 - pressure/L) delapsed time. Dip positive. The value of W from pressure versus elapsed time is -0.2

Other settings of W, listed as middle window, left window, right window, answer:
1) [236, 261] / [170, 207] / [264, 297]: 0.9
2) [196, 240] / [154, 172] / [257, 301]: -1.4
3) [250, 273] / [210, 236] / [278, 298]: 1.0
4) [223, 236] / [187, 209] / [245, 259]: -0.4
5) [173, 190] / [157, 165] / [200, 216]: -0.5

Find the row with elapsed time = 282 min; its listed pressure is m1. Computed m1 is 74.82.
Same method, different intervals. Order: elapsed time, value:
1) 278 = 77.7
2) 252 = 69.49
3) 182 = 72.18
